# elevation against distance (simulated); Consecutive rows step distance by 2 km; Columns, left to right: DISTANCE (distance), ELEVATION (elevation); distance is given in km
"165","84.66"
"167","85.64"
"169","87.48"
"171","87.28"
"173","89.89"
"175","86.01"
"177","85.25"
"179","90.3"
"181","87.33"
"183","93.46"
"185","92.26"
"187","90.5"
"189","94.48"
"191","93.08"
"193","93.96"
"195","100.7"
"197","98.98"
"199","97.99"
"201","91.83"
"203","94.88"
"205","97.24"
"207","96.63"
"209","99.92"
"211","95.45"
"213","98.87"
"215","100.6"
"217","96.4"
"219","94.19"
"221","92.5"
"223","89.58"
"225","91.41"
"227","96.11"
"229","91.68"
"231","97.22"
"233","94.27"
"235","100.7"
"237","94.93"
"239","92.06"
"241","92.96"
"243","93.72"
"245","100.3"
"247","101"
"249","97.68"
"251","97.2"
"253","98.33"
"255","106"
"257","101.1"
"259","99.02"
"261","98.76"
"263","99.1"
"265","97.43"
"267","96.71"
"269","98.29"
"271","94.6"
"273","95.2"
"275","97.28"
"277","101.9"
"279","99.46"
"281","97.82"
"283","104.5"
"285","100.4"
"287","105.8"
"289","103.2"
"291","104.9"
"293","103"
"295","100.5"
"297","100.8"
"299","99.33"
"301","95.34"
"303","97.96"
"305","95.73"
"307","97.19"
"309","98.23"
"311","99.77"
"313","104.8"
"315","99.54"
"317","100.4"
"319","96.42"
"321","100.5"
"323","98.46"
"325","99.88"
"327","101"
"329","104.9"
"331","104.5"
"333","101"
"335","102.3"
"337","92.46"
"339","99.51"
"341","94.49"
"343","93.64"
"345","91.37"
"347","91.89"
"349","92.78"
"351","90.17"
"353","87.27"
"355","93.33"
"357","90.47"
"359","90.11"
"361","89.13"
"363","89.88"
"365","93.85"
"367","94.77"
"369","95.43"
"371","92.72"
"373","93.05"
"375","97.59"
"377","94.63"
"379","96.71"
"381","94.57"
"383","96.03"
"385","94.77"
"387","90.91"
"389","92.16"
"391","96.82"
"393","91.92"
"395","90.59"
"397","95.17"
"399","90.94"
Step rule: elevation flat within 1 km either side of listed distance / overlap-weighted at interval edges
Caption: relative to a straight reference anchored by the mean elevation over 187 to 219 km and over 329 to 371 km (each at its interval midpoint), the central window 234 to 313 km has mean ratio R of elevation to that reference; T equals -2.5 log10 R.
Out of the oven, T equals -0.04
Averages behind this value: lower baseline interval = 96.5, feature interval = 99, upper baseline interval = 94.2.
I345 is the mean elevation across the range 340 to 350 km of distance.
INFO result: 92.8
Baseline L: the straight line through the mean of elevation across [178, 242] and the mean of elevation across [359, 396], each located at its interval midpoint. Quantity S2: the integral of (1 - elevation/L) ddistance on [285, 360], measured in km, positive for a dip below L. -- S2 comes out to -3.2 km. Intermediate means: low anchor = 94.8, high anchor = 93.5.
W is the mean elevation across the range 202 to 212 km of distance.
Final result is 96.8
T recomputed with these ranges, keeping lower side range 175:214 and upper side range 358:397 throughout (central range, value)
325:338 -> -0.08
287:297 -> -0.10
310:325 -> -0.07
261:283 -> -0.05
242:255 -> -0.05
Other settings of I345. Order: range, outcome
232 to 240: 95.5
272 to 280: 98.5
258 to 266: 98.6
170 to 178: 87.1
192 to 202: 96.7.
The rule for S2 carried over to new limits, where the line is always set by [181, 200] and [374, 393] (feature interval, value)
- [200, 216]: -0.4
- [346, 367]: 0.8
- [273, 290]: -1.1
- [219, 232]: 0.2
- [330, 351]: -0.3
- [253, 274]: -0.9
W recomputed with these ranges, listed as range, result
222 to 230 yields 92.2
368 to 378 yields 94.7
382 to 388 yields 93.9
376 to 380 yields 95.7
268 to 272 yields 96.4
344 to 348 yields 91.6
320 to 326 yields 99.6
